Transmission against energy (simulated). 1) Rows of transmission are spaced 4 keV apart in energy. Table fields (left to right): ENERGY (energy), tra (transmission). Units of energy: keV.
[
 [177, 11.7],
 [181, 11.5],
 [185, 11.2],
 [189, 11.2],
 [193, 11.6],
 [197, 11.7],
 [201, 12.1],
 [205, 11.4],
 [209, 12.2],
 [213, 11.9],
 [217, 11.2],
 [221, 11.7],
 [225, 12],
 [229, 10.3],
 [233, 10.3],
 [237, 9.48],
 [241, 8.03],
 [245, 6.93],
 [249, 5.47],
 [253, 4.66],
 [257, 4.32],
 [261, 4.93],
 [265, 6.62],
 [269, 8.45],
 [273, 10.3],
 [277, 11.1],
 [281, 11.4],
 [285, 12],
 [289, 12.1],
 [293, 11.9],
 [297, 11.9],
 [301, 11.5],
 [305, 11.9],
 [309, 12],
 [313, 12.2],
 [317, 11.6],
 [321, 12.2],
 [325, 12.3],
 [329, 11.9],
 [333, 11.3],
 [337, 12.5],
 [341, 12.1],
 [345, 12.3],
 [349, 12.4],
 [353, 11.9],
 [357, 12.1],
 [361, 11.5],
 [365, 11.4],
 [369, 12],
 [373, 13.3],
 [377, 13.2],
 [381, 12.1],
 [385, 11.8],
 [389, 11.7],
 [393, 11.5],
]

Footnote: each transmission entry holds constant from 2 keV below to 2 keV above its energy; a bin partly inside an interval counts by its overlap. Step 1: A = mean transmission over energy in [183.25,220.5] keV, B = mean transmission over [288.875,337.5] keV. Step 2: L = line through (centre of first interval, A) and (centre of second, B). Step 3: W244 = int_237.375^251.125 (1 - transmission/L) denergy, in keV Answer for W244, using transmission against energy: 5.4 keV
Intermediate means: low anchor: 11.6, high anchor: 11.9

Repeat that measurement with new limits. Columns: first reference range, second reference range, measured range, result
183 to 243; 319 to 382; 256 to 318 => 7.17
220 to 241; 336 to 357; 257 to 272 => 5.99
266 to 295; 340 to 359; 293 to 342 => -1.61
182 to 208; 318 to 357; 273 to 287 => 0.64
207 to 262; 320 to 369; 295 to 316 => -1.92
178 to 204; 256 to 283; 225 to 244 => 0.24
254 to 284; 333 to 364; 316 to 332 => -1.68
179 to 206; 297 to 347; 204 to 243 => 2.68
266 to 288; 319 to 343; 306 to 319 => -0.46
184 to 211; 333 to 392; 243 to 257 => 7.48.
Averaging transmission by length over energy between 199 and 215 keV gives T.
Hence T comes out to 11.9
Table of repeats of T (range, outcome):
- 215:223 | 11.4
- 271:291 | 11.4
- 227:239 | 10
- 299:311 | 11.8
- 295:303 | 11.7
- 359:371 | 11.6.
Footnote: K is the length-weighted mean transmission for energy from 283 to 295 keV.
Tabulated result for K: 12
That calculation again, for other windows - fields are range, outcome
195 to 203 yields 11.9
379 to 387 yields 11.9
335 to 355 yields 12.2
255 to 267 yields 5.29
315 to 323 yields 11.9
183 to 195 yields 11.3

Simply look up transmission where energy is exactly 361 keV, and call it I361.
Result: 11.5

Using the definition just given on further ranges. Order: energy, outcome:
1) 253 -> 4.66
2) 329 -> 11.9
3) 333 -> 11.3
